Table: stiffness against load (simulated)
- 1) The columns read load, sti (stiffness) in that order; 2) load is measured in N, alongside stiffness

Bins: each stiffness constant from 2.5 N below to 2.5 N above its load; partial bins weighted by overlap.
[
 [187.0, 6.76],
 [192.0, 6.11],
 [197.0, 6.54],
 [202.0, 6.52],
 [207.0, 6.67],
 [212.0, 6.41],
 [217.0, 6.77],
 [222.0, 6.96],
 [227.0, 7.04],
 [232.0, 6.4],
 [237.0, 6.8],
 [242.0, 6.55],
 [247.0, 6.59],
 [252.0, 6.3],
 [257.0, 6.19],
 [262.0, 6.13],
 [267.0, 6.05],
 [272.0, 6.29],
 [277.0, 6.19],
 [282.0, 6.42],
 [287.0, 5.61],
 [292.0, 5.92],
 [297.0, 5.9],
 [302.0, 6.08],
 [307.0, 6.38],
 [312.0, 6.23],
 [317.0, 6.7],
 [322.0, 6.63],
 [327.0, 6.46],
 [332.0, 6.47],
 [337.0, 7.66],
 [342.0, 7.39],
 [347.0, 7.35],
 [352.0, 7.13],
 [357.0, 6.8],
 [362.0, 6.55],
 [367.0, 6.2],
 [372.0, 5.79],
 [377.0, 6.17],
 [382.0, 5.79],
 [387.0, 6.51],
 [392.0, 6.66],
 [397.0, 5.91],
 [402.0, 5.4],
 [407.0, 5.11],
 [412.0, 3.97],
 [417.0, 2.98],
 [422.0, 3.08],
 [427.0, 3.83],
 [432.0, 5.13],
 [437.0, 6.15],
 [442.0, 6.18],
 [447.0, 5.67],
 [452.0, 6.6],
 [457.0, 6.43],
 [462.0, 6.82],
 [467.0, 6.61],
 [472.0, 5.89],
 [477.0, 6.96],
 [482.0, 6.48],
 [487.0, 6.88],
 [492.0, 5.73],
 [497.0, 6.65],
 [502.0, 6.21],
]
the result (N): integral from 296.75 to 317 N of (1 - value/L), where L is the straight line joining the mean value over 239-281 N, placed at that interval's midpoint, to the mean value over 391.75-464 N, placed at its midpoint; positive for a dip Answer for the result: -0.8 N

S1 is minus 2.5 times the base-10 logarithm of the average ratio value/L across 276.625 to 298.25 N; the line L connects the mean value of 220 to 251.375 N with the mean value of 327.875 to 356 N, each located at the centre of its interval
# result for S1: 0.154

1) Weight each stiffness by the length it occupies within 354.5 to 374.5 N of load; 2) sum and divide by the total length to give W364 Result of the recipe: 6.33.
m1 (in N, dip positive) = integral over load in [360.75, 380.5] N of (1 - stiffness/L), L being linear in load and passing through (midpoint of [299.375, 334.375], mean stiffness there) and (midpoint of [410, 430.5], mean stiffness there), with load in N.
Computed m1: -4.9 N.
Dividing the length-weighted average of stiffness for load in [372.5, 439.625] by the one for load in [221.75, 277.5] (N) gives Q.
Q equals 0.80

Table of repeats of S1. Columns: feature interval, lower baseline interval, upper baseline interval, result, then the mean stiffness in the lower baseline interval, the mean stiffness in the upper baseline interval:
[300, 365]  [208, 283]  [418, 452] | -0.165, 6.48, 5.03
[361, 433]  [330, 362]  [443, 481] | 0.284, 7.1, 6.42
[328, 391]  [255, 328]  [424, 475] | -0.096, 6.21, 5.91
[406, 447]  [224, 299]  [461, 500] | 0.365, 6.3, 6.49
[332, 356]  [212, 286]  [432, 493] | -0.135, 6.46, 6.33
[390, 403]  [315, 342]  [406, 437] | -0.233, 6.84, 4.14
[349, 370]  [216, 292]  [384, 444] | -0.204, 6.4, 5.07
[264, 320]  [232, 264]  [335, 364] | 0.097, 6.43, 7.15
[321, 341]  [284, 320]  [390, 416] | -0.169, 6.13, 5.25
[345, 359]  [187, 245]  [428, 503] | -0.109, 6.62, 6.25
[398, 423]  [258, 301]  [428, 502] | 0.402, 6.07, 6.25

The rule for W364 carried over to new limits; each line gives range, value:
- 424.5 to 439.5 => 5.04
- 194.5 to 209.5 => 6.58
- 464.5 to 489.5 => 6.56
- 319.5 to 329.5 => 6.54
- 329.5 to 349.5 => 7.22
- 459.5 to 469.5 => 6.72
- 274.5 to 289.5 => 6.07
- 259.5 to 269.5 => 6.09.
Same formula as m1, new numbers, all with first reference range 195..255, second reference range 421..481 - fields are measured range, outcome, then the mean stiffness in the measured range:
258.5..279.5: 1.01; 6.17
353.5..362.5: -0.84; 6.75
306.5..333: -0.76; 6.49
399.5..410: 1.44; 5.19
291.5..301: 0.67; 5.93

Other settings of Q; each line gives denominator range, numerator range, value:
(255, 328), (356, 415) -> 0.94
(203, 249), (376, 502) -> 0.86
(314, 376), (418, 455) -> 0.77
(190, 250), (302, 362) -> 1.03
